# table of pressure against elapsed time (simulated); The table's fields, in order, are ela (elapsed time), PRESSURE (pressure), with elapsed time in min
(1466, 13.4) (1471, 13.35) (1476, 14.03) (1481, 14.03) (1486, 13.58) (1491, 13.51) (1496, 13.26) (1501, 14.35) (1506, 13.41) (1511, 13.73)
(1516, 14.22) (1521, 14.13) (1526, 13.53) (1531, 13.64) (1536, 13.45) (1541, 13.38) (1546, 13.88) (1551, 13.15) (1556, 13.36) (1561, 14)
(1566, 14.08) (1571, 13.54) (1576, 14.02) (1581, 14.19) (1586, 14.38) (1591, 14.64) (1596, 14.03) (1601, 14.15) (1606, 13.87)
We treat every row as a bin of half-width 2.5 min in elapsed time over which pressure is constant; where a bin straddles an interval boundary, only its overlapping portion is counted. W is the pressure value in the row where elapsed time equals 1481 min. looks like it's 14.03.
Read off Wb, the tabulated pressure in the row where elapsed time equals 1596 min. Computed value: 14.03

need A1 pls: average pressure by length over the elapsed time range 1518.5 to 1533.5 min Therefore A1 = 13.8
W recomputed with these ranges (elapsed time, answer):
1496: 13.26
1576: 14.02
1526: 13.53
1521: 14.13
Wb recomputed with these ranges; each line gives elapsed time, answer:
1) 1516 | 14.22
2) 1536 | 13.45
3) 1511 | 13.73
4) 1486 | 13.58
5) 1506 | 13.41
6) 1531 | 13.64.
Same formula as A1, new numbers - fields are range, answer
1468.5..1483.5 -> 13.8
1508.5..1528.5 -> 13.9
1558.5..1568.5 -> 14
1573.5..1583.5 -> 14.1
